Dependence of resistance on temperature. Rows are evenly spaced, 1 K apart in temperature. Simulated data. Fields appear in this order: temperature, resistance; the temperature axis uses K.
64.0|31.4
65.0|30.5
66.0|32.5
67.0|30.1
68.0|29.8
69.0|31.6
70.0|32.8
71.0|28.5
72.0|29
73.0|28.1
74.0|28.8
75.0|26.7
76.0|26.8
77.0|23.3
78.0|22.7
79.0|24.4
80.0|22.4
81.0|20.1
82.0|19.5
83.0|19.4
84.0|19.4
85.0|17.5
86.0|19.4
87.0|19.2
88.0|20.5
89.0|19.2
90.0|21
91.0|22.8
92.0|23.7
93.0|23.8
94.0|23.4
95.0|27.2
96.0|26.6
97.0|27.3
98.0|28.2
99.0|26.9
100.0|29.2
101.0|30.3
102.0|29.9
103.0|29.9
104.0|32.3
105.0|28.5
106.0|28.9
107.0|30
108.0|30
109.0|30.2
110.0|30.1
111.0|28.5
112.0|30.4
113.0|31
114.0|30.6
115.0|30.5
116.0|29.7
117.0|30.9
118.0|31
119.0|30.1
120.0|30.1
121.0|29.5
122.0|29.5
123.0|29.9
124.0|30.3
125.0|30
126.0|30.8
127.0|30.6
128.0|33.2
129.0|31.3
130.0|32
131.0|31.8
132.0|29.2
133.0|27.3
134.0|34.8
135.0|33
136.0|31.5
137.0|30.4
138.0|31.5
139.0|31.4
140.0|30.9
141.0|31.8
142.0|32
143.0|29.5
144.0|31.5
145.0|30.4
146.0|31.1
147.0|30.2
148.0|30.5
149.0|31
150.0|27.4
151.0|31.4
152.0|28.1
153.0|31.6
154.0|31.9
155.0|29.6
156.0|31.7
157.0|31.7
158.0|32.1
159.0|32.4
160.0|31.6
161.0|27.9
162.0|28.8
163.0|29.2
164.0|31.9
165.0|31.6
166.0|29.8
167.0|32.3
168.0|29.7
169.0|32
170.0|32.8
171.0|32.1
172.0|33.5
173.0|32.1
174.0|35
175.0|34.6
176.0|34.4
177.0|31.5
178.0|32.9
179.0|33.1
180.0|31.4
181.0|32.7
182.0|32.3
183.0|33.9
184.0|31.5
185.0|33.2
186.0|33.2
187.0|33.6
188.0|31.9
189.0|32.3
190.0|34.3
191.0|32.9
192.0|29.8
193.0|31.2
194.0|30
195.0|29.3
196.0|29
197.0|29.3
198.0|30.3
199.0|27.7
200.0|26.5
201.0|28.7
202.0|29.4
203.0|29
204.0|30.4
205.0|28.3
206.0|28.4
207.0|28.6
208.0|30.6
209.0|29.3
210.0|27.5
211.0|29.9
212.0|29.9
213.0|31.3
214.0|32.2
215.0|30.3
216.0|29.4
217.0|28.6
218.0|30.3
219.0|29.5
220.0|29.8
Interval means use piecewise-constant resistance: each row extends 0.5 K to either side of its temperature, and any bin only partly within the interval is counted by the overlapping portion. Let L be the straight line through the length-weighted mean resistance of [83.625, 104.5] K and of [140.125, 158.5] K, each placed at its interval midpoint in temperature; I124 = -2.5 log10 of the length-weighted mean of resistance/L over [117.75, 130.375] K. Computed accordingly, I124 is -0.10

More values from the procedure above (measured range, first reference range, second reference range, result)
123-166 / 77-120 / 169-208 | -0.08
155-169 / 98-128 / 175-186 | 0.04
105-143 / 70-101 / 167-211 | -0.15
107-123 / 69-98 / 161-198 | -0.14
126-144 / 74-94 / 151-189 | -0.13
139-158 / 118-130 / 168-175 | 0.03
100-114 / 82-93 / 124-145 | -0.21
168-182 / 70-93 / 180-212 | -0.13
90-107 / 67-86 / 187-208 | -0.06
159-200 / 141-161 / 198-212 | -0.06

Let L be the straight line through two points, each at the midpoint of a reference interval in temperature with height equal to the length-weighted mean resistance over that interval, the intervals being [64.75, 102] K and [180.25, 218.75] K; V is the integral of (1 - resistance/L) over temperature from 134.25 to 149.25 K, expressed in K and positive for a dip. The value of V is -1.8 K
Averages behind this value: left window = 25.2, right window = 30.4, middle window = 31.2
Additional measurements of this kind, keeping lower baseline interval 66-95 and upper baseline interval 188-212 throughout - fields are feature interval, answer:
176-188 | -1.6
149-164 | -1.5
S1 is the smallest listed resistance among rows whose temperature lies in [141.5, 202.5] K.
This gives 26.5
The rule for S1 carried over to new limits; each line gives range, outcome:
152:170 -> 27.9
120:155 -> 27.3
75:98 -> 17.5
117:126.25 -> 29.5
